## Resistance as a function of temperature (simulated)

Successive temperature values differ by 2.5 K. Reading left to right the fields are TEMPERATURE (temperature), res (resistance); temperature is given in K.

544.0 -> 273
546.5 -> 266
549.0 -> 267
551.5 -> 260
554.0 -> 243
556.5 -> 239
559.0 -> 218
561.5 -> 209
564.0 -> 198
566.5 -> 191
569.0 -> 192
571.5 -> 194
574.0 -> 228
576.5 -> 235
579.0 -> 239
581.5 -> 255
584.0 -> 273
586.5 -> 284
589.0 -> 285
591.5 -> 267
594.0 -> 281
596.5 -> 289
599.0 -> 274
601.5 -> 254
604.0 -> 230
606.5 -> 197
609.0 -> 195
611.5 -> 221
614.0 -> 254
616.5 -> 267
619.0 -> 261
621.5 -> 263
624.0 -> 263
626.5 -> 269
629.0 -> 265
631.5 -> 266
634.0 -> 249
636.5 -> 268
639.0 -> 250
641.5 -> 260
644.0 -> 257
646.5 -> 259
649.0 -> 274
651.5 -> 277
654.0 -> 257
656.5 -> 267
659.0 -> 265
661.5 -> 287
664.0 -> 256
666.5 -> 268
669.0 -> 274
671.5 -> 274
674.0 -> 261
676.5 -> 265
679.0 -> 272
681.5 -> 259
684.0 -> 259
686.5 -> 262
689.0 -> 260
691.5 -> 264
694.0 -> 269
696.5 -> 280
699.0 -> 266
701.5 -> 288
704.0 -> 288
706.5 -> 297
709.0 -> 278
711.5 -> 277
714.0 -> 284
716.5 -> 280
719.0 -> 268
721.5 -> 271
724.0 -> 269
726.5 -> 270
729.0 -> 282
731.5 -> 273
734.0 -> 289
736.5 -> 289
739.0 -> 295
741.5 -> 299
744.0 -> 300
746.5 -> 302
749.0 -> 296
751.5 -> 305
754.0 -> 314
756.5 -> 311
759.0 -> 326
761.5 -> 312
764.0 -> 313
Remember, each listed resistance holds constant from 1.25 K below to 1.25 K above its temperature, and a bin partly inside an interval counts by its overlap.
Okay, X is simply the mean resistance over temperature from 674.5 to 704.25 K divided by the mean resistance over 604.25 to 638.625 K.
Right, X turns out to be 1.08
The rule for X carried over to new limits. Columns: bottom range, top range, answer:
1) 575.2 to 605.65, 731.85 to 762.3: 1.15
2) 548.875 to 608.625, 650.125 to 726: 1.13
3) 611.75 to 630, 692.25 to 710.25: 1.08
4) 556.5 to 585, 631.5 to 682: 1.20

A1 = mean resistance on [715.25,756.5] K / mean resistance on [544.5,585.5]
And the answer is 1.24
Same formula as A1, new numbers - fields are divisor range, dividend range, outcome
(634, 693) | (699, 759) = 1.09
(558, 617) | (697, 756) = 1.20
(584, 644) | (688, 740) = 1.08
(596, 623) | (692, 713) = 1.14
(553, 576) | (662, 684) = 1.25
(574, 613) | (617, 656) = 1.05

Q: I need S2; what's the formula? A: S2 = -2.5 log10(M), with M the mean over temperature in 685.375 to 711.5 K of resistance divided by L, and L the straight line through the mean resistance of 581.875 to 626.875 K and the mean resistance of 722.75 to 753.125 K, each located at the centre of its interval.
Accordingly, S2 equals 0.02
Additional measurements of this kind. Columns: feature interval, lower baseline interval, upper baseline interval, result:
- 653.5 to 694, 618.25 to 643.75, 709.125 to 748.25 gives 0.020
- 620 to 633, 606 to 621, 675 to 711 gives -0.099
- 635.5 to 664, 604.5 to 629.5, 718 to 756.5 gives -0.035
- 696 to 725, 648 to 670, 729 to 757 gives 0.027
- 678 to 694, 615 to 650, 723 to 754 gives 0.053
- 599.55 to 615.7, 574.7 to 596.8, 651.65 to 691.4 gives 0.164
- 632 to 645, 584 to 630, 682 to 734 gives 0.021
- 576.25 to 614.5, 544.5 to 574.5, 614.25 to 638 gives -0.030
